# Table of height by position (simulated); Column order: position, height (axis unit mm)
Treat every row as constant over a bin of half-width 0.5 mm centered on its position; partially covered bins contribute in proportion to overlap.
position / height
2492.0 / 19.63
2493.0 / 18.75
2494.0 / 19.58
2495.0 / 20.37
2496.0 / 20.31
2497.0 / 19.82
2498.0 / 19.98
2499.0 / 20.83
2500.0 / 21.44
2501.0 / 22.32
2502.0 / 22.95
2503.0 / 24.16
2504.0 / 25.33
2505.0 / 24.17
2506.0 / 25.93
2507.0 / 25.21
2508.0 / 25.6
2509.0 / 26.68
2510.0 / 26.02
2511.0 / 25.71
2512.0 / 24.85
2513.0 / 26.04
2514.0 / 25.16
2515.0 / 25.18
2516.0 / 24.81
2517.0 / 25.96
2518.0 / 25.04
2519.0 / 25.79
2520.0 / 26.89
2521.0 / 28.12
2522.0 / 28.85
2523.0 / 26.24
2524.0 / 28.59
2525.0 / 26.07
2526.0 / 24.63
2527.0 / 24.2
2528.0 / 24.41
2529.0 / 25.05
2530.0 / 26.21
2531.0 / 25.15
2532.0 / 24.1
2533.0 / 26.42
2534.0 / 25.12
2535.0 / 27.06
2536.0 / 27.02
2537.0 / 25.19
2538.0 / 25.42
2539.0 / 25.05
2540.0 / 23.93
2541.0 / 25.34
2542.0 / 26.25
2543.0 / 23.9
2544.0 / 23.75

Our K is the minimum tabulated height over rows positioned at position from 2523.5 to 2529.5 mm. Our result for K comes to 24.2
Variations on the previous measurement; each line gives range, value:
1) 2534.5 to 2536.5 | 27.02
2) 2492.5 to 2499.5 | 18.75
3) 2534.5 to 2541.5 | 23.93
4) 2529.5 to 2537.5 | 24.1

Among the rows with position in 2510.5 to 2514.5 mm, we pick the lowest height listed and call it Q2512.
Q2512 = 24.85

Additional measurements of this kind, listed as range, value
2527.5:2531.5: 24.41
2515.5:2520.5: 24.81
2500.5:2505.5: 22.32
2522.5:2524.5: 26.24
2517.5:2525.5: 25.04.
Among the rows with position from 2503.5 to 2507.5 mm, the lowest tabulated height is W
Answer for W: 24.17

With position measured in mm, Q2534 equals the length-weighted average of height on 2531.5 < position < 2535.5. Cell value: 25.7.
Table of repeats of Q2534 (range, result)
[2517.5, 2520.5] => 25.9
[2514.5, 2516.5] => 25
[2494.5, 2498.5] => 20.1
